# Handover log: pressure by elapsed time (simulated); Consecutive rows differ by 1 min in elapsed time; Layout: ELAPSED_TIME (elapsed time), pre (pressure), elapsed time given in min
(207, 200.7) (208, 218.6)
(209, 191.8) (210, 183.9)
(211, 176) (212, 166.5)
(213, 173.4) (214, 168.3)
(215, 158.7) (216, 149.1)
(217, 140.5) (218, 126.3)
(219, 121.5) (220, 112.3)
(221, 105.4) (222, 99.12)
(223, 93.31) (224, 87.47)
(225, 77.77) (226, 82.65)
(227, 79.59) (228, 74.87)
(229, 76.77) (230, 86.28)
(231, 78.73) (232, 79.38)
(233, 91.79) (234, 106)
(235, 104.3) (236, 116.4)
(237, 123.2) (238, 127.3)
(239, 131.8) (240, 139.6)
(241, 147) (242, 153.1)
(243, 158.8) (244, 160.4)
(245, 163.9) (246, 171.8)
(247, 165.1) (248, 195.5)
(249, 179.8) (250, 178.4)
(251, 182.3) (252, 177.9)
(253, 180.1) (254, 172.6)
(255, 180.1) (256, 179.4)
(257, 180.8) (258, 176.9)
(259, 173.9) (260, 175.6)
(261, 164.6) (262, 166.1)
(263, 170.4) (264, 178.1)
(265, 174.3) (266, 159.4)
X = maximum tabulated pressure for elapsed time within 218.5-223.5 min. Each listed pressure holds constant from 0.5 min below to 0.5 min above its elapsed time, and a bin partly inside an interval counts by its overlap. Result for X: 121.5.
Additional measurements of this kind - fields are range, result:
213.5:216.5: 168.3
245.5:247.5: 171.8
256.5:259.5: 180.8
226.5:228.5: 79.59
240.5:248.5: 195.5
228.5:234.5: 106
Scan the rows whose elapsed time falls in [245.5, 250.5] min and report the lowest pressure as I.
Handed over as 165.1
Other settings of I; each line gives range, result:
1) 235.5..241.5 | 116.4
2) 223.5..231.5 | 74.87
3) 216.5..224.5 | 87.47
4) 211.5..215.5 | 158.7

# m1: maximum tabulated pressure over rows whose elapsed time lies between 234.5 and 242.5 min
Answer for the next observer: 153.1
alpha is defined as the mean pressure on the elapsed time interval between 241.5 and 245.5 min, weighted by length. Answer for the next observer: 159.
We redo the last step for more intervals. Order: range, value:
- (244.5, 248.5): 174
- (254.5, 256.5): 180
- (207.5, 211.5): 193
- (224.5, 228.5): 78.7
